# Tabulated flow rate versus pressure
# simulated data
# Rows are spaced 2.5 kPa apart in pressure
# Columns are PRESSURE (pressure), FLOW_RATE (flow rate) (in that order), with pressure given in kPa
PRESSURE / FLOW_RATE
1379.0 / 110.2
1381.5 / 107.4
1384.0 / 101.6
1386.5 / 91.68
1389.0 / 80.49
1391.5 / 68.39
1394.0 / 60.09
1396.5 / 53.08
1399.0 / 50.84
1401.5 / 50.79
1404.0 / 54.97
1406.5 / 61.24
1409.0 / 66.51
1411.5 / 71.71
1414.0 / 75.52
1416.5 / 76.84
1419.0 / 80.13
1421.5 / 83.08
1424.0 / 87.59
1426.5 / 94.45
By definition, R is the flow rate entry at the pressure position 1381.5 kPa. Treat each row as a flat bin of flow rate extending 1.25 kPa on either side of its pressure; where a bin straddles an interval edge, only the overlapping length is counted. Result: 107.4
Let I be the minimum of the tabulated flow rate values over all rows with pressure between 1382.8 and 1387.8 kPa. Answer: 91.68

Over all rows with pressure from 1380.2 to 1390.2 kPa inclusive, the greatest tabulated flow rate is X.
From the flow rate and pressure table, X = 107.4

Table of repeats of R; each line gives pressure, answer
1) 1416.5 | 76.84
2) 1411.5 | 71.71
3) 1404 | 54.97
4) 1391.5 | 68.39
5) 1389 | 80.49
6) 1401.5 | 50.79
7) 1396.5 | 53.08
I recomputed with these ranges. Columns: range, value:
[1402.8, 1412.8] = 54.97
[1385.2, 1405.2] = 50.79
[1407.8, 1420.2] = 66.51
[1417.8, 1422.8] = 80.13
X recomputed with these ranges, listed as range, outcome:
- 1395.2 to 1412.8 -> 71.71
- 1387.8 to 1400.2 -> 80.49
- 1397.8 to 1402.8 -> 50.84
